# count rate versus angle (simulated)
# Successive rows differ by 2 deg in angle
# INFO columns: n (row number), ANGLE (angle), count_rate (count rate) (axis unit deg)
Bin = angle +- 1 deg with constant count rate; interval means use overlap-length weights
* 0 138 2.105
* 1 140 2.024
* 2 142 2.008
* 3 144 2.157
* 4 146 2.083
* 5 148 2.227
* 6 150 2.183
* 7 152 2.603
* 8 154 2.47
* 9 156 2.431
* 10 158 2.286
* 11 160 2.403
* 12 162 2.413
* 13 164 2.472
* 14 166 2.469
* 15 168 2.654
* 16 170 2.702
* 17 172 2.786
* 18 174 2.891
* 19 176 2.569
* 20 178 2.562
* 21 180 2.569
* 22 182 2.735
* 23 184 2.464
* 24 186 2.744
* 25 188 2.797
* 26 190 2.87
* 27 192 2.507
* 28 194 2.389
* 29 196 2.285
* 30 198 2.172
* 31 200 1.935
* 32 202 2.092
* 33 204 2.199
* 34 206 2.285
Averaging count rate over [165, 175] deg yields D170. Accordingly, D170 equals 2.7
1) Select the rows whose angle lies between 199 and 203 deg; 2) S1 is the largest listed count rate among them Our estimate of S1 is 2.092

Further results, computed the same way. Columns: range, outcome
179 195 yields 2.87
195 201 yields 2.285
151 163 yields 2.603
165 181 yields 2.891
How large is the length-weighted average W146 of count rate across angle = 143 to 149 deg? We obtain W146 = 2.16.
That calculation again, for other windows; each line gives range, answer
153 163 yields 2.4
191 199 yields 2.34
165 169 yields 2.56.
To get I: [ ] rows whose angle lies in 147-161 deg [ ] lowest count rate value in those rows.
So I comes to 2.183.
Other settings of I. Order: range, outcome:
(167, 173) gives 2.654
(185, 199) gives 2.172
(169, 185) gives 2.464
